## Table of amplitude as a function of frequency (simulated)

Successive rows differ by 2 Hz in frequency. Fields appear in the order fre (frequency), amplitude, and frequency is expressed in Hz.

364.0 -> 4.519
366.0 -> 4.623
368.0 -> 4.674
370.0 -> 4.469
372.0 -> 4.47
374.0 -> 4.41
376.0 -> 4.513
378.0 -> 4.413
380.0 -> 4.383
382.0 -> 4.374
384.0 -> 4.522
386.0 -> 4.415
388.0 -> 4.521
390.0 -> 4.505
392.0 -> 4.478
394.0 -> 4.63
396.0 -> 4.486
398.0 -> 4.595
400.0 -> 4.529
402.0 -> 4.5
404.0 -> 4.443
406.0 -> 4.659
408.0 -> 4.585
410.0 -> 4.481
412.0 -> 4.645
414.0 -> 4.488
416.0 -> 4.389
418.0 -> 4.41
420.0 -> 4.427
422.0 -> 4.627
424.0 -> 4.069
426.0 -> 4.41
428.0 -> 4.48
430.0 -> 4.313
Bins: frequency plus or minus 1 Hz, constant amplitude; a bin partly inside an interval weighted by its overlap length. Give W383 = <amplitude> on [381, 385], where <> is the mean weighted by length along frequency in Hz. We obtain 4.45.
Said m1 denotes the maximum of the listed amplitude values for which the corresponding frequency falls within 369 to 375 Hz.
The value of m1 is 4.47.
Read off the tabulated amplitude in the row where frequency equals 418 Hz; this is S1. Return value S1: 4.41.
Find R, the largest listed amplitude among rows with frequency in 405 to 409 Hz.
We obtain 4.659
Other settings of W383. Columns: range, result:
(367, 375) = 4.51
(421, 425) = 4.35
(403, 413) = 4.56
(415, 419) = 4.4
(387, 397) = 4.52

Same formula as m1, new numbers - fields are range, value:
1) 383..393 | 4.522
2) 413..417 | 4.488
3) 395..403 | 4.595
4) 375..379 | 4.513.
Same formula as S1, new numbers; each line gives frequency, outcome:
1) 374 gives 4.41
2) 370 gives 4.469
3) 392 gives 4.478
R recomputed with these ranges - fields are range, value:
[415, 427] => 4.627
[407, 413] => 4.645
